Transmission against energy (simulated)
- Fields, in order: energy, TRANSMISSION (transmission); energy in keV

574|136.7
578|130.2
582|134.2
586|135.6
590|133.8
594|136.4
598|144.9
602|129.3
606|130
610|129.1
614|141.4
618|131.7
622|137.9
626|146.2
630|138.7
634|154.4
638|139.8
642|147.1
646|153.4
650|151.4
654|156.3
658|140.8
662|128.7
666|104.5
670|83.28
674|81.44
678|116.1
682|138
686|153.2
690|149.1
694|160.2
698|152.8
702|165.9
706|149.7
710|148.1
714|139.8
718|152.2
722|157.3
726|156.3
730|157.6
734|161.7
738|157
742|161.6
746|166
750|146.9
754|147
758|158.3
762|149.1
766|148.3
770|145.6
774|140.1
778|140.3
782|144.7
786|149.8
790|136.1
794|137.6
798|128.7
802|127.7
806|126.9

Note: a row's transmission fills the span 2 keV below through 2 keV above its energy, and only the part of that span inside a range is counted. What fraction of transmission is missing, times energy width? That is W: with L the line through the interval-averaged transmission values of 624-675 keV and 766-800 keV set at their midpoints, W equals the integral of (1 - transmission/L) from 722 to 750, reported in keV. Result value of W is -4.2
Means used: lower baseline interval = 134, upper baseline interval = 141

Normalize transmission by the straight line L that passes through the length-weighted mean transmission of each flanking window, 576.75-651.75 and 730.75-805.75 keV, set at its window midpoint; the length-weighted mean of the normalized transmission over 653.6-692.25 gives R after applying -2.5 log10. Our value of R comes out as 0.15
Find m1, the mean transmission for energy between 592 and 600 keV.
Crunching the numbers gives 141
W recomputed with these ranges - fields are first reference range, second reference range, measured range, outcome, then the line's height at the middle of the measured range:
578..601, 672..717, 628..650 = -1.3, 139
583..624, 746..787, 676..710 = -1.4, 142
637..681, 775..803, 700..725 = -3.9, 132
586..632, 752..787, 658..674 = 3.8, 140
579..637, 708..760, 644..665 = -0.1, 144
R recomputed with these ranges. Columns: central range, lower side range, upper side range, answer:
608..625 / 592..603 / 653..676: -0.04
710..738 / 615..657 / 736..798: -0.05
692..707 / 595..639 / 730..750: -0.03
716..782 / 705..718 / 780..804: -0.08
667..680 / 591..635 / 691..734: 0.49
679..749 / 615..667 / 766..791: -0.08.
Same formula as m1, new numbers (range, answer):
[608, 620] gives 134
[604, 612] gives 130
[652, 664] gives 142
